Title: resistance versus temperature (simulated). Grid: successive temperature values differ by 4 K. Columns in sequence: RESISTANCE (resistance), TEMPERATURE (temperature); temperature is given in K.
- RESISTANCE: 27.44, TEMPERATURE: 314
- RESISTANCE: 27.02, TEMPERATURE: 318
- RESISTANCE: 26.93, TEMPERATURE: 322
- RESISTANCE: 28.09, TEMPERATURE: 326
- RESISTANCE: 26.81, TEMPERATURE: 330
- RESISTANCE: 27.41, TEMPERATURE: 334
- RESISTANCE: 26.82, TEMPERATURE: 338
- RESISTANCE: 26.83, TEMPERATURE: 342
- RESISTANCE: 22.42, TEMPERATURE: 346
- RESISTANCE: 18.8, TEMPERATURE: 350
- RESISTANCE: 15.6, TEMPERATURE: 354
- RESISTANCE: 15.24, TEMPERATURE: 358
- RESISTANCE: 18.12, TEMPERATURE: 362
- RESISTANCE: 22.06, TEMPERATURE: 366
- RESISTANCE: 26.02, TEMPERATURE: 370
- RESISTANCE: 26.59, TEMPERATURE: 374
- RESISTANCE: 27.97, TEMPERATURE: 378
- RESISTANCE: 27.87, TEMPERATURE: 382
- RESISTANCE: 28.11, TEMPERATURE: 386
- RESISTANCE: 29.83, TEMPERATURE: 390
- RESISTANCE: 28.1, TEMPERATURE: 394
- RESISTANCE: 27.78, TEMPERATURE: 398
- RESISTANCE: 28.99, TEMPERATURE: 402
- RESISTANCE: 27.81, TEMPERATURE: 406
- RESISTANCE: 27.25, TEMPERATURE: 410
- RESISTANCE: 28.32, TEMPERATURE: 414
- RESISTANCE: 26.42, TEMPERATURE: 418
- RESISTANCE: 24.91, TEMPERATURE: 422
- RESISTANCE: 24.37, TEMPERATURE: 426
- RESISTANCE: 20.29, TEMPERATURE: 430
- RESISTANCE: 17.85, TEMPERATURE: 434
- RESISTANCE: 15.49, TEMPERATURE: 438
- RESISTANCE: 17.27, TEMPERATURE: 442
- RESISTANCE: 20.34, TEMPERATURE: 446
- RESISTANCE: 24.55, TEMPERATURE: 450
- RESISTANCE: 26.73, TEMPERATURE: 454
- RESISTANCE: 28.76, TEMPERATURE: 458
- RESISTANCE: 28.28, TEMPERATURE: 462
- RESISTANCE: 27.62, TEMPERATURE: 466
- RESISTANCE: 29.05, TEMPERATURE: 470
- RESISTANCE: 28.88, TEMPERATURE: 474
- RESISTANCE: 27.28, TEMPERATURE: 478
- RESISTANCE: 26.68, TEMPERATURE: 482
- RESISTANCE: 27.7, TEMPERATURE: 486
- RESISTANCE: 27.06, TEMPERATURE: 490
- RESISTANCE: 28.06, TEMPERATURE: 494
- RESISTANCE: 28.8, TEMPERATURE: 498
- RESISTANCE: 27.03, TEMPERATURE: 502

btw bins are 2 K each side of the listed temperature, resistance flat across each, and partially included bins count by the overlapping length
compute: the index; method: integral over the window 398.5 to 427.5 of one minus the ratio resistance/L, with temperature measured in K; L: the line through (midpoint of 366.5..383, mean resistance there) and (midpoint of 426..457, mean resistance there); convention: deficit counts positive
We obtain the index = -4.5 K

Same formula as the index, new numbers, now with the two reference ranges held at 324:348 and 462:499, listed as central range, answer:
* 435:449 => 4.74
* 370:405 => -1.42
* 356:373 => 3.81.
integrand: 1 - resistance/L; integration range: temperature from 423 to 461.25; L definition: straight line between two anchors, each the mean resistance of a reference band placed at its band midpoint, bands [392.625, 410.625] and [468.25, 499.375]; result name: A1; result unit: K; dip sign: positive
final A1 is 8.1 K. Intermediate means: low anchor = 28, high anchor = 27.9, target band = 22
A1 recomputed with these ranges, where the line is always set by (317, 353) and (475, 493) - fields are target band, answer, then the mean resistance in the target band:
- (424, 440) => 4.3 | 19.5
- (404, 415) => -0.6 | 27.7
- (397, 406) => -0.7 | 28.3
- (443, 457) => 1.6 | 23.8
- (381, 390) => -0.8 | 28.4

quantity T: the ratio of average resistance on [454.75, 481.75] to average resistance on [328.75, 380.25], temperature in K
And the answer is 1.22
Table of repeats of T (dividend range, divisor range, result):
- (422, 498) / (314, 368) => 1.06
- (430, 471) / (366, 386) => 0.87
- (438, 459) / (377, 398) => 0.79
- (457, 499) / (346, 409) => 1.14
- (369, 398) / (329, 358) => 1.22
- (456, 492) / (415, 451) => 1.31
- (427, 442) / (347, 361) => 1.07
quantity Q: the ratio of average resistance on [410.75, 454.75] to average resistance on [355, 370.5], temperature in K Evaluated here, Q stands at 1.15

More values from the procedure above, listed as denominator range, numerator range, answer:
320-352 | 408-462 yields 0.92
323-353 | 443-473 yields 1.05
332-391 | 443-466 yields 1.07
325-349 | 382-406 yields 1.09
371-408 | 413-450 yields 0.77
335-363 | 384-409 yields 1.36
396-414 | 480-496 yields 0.98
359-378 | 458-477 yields 1.22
